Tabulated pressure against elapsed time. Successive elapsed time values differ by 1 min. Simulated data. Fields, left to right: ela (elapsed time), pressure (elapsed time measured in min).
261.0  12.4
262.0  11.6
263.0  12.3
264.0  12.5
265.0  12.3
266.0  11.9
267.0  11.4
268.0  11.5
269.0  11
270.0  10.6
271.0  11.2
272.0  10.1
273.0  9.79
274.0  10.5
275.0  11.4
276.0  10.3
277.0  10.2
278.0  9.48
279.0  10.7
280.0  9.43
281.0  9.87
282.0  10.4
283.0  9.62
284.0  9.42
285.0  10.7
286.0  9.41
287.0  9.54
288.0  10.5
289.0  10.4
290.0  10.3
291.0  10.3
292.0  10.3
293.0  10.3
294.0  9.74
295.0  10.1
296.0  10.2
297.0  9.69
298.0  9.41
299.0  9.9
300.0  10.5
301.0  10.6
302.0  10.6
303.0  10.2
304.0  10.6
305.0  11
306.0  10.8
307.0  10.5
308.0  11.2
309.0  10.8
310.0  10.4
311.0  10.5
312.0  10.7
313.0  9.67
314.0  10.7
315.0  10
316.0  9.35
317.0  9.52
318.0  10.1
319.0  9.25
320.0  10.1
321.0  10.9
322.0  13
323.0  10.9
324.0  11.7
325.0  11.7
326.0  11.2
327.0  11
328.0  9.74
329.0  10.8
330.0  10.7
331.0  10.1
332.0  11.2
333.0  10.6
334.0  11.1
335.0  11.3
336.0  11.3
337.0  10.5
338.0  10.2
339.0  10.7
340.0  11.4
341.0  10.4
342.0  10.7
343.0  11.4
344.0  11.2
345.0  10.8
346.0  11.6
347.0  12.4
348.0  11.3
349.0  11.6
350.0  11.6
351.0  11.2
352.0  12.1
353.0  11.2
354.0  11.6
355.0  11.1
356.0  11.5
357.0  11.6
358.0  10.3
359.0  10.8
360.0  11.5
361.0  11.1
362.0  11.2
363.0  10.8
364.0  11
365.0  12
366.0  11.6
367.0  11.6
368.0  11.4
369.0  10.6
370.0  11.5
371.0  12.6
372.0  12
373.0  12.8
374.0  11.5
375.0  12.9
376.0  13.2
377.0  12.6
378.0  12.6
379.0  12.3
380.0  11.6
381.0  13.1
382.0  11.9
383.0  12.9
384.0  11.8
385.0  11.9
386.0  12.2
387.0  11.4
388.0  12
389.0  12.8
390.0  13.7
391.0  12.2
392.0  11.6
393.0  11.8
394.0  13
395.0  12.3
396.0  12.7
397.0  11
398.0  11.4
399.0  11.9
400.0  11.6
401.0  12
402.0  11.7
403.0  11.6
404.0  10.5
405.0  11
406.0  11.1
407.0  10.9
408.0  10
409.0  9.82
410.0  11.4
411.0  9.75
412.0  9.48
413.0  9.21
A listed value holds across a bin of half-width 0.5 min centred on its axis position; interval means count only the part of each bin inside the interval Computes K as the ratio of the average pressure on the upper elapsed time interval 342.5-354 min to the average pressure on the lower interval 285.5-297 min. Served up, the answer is 1.14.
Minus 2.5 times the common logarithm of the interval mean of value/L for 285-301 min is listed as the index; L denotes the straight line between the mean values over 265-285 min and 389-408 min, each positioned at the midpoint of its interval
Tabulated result 0.06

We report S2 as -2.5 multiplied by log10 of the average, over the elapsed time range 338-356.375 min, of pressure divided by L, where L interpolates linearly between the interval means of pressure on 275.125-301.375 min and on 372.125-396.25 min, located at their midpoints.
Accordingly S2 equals 0.018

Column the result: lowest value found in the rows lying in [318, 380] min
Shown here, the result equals 9.25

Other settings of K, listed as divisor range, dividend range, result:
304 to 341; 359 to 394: 1.12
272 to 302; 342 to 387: 1.16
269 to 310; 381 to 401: 1.18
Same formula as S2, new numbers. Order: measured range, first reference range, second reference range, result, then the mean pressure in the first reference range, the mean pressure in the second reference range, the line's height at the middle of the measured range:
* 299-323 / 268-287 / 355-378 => 0.030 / 10.2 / 11.7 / 10.8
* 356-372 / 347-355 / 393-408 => 0.021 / 11.5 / 11.6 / 11.6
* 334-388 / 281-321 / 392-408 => -0.051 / 10.2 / 11.6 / 11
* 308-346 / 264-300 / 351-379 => 0.036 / 10.4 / 11.7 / 11.1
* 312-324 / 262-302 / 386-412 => 0.042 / 10.5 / 11.5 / 10.8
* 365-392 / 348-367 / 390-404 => -0.048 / 11.3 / 11.9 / 11.6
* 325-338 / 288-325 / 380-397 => 0.017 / 10.4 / 12.3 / 11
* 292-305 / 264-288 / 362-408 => 0.063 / 10.5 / 11.9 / 10.8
